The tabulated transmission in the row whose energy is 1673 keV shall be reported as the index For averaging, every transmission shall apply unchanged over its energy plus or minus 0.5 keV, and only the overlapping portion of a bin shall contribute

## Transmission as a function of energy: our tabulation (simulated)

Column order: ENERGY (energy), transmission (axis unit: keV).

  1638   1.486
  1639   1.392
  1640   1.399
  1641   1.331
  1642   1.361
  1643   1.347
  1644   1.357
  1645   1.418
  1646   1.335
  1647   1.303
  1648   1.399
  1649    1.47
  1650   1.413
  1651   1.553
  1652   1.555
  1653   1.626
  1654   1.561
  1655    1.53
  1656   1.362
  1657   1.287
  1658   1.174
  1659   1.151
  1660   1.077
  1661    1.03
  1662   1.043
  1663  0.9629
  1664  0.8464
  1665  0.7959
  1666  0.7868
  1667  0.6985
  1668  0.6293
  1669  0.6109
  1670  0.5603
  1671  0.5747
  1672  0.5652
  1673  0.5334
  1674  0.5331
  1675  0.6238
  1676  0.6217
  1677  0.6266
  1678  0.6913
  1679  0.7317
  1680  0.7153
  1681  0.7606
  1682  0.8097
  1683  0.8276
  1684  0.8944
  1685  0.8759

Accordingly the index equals 0.5334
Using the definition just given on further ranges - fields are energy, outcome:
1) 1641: 1.331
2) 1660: 1.077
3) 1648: 1.399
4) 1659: 1.151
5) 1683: 0.8276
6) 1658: 1.174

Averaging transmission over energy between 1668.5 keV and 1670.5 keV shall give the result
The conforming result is 0.586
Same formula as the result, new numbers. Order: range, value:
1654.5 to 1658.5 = 1.34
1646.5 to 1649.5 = 1.39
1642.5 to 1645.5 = 1.37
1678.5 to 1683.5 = 0.769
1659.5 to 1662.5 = 1.05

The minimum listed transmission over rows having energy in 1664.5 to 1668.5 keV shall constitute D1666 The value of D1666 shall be 0.6293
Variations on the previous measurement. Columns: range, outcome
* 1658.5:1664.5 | 0.8464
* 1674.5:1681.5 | 0.6217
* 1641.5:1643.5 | 1.347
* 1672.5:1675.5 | 0.5331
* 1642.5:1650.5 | 1.303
